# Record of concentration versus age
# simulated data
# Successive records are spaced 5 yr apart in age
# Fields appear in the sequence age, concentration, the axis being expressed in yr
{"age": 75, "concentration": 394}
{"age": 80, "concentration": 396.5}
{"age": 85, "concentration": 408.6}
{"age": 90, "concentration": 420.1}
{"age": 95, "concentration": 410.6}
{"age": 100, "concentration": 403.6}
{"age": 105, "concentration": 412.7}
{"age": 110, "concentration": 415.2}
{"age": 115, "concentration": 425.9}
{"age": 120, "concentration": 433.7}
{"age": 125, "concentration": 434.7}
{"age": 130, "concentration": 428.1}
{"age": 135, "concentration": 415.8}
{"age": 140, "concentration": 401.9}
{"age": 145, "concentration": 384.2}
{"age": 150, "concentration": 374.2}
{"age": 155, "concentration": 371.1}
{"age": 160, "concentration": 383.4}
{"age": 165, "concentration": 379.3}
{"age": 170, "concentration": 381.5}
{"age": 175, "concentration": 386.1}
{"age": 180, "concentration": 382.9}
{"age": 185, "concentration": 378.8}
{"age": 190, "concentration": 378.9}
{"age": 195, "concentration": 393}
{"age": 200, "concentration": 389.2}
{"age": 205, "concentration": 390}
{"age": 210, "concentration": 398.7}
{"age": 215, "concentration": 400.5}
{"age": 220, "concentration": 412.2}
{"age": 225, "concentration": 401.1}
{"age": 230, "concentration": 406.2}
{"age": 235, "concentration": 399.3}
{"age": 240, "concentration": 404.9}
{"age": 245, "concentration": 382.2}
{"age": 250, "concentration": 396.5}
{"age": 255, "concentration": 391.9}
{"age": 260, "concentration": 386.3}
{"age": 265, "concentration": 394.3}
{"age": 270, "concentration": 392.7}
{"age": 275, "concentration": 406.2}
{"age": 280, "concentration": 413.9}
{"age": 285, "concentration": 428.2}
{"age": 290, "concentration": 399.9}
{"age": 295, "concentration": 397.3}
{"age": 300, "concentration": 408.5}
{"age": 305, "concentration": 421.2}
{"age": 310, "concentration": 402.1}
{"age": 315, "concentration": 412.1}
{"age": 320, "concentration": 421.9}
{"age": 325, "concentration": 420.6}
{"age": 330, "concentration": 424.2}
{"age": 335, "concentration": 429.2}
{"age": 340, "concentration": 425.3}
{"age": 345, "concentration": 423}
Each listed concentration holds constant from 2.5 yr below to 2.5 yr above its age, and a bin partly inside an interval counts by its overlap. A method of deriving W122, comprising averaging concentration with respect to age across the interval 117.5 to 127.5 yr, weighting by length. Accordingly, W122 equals 434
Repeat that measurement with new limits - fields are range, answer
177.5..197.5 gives 383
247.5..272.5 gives 392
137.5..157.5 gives 383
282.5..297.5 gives 408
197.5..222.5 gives 398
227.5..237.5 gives 403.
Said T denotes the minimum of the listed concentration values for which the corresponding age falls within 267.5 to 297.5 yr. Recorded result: 392.7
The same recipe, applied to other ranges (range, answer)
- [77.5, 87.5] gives 396.5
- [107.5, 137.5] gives 415.2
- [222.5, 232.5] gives 401.1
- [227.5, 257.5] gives 382.2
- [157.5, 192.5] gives 378.8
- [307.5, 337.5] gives 402.1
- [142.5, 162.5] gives 371.1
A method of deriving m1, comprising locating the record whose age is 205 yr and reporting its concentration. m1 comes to 390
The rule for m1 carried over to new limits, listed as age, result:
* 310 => 402.1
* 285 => 428.2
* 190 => 378.9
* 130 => 428.1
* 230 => 406.2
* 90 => 420.1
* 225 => 401.1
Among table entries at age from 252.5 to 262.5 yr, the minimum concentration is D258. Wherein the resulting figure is 386.3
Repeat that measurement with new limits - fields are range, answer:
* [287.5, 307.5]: 397.3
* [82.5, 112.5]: 403.6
